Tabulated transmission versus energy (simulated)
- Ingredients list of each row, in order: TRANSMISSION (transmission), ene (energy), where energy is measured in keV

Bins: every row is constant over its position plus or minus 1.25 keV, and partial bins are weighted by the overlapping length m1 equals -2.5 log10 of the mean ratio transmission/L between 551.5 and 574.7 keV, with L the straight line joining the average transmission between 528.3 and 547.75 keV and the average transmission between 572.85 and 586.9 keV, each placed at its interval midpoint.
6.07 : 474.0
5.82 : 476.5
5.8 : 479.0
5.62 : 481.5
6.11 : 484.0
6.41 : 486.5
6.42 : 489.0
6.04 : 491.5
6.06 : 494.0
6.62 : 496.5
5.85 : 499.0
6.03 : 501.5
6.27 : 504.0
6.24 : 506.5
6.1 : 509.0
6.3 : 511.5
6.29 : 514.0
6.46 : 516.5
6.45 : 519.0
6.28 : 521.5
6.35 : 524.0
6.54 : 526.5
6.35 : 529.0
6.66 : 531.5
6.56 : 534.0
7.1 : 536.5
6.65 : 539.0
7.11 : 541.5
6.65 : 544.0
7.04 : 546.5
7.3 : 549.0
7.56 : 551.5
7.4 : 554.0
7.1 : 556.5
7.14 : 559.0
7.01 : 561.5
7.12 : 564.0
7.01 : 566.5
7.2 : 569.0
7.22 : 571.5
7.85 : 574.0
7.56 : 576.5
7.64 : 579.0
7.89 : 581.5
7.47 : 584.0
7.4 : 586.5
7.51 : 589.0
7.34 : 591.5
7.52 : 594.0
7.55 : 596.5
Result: 0.010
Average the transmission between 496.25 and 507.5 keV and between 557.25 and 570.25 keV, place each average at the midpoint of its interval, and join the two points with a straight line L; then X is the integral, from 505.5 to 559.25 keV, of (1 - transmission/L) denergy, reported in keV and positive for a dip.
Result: -0.6 keV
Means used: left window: 6.16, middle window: 6.7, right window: 7.1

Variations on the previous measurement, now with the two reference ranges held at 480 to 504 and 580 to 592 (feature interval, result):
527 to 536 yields 0.2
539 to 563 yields -0.4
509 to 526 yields 0.4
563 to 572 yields 0.2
